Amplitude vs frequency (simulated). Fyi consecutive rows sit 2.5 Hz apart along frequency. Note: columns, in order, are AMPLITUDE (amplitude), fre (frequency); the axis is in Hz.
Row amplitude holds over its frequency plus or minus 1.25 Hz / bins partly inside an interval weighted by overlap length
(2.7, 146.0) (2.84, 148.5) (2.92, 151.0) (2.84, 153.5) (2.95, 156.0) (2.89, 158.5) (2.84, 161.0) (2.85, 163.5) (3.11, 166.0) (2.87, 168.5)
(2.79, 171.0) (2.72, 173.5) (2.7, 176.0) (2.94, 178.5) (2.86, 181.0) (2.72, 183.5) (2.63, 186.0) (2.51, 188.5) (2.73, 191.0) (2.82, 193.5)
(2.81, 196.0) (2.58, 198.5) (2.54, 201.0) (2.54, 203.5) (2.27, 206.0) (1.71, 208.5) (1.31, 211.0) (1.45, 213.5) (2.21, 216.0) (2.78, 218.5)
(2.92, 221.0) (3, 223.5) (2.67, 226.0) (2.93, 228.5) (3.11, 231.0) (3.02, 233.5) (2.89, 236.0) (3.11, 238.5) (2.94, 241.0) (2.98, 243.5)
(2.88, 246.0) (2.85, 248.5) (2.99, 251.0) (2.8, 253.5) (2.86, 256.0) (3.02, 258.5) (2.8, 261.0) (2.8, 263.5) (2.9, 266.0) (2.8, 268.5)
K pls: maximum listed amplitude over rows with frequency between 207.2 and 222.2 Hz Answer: 2.92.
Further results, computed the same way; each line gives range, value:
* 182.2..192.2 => 2.73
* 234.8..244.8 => 3.11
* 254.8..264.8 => 3.02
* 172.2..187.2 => 2.94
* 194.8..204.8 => 2.81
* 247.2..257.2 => 2.99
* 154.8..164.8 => 2.95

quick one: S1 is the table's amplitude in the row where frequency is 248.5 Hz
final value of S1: 2.85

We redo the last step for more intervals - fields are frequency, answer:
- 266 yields 2.9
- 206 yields 2.27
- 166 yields 3.11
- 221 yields 2.92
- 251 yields 2.99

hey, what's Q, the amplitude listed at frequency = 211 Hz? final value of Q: 1.31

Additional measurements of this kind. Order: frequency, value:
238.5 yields 3.11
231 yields 3.11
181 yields 2.86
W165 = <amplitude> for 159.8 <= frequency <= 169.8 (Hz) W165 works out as 2.92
